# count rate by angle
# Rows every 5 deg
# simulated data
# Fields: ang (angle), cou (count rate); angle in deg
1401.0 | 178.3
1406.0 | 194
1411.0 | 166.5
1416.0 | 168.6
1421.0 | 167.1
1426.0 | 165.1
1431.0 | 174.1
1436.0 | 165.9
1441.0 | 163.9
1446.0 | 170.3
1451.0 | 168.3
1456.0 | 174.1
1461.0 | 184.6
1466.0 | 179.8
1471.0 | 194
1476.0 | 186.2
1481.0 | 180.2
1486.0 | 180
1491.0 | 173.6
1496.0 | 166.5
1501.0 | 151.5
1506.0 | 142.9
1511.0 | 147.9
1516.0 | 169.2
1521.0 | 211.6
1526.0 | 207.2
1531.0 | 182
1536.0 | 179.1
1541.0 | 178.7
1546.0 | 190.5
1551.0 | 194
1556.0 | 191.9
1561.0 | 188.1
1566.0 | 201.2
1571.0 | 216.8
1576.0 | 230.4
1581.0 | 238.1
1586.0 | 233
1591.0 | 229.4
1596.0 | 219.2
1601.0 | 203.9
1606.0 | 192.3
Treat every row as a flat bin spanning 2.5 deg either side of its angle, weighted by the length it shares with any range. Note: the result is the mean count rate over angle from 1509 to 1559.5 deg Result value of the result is 186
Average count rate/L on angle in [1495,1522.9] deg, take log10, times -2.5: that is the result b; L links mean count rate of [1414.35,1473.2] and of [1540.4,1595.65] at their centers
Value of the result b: 0.17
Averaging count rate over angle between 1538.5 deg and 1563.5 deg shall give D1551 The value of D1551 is 189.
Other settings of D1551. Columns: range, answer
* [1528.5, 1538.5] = 181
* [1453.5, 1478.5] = 184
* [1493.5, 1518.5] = 156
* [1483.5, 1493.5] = 177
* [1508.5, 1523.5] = 176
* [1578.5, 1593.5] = 234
